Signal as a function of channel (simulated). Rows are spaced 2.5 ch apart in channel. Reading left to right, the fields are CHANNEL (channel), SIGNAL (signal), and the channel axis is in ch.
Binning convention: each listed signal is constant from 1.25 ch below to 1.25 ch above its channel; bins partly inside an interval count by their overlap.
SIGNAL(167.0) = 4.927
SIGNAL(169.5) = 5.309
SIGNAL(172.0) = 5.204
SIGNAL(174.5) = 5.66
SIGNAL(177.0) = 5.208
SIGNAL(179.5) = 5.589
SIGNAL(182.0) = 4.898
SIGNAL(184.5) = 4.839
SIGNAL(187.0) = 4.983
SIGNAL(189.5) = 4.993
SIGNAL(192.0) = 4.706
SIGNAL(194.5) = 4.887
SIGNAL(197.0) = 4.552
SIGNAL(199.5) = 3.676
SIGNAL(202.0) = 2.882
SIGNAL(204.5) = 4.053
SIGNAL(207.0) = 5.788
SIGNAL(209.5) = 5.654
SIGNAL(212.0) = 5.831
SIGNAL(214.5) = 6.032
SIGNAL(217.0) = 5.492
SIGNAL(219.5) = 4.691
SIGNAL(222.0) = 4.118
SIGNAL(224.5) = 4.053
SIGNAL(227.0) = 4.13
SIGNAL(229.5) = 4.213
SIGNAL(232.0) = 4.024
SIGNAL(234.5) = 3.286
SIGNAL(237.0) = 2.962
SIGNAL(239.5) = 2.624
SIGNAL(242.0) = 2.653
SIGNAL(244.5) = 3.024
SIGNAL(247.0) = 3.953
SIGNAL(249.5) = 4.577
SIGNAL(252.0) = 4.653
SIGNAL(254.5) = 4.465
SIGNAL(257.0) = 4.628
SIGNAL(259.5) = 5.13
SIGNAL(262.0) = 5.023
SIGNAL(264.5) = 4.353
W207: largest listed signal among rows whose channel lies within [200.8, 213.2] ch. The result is 5.831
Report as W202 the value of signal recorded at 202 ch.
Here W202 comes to 2.882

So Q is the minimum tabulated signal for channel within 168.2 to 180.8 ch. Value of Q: 5.204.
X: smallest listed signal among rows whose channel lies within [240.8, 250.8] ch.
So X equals 2.653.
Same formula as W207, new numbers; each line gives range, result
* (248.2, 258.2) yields 4.653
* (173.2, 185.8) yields 5.66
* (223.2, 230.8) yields 4.213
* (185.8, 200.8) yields 4.993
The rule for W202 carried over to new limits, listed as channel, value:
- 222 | 4.118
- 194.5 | 4.887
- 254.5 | 4.465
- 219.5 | 4.691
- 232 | 4.024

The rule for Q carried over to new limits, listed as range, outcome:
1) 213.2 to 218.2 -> 5.492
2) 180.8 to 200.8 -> 3.676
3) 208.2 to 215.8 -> 5.654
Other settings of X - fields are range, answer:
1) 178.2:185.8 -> 4.839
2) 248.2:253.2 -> 4.577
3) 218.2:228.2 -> 4.053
